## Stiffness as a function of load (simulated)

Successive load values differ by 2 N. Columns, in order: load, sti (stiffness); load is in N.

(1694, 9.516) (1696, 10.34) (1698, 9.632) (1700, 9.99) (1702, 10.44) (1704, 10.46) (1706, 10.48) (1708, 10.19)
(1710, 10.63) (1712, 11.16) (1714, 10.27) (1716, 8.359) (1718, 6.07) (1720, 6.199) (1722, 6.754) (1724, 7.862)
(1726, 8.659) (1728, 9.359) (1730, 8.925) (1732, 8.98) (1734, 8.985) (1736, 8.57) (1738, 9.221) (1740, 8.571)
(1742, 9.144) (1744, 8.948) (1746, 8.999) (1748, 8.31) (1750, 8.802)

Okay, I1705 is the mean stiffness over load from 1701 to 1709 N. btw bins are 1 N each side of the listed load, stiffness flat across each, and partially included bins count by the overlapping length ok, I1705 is 10.4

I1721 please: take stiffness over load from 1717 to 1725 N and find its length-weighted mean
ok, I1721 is 6.72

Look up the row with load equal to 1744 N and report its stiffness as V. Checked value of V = 8.948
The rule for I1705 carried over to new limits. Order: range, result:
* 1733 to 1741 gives 8.84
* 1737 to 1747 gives 8.98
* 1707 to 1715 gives 10.6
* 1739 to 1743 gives 8.86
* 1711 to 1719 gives 8.96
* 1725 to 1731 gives 8.98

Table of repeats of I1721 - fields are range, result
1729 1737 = 8.87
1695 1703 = 10.1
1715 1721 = 6.88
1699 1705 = 10.3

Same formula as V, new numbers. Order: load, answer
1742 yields 9.144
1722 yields 6.754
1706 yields 10.48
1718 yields 6.07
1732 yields 8.98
